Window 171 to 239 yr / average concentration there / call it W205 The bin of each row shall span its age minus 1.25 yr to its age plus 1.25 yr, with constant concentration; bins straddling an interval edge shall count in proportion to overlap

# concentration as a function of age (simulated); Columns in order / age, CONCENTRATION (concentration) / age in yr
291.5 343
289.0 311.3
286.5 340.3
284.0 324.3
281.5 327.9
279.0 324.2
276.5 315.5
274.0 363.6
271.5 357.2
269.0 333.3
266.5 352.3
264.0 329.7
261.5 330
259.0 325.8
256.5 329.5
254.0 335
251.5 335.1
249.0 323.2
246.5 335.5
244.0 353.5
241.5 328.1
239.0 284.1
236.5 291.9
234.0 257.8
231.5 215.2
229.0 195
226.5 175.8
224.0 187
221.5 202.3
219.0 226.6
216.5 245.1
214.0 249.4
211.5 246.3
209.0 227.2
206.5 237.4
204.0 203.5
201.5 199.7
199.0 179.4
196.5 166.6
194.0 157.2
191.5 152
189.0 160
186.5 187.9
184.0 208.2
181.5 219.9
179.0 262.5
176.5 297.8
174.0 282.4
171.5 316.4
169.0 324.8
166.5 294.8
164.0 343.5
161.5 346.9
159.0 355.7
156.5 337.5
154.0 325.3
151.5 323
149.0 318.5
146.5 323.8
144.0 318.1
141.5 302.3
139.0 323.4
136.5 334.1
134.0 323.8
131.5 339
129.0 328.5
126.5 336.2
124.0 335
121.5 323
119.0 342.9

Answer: 221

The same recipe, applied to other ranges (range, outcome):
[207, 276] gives 286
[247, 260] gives 330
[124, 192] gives 298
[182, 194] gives 178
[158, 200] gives 250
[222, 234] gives 201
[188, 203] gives 170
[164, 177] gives 307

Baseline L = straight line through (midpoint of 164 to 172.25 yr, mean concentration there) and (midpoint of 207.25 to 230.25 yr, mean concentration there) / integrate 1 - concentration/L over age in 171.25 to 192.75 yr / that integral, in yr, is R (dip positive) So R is 4.7 yr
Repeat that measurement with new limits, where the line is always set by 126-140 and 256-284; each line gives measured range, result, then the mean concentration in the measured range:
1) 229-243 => 2.7 yr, 270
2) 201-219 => 5.5 yr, 231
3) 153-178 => 0.7 yr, 322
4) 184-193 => 4.3 yr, 172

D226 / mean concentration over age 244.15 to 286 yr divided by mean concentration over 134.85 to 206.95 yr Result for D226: 1.2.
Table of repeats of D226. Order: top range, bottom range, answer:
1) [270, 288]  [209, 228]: 1.53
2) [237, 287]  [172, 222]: 1.53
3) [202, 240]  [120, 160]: 0.70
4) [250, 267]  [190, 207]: 1.82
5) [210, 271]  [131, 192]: 0.96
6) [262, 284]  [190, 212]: 1.73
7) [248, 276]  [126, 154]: 1.04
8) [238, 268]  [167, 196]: 1.42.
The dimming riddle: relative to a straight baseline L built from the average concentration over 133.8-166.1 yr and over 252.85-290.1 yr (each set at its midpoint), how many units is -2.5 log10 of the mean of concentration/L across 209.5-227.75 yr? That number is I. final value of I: 0.45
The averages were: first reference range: 328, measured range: 219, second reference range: 333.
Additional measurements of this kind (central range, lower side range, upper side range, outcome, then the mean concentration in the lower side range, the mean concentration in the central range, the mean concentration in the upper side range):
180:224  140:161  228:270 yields 0.48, 326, 204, 310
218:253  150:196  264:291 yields 0.17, 271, 266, 335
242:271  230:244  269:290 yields -0.10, 281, 335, 333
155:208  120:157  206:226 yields 0.10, 326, 249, 225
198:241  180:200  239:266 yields 0.10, 180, 227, 331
